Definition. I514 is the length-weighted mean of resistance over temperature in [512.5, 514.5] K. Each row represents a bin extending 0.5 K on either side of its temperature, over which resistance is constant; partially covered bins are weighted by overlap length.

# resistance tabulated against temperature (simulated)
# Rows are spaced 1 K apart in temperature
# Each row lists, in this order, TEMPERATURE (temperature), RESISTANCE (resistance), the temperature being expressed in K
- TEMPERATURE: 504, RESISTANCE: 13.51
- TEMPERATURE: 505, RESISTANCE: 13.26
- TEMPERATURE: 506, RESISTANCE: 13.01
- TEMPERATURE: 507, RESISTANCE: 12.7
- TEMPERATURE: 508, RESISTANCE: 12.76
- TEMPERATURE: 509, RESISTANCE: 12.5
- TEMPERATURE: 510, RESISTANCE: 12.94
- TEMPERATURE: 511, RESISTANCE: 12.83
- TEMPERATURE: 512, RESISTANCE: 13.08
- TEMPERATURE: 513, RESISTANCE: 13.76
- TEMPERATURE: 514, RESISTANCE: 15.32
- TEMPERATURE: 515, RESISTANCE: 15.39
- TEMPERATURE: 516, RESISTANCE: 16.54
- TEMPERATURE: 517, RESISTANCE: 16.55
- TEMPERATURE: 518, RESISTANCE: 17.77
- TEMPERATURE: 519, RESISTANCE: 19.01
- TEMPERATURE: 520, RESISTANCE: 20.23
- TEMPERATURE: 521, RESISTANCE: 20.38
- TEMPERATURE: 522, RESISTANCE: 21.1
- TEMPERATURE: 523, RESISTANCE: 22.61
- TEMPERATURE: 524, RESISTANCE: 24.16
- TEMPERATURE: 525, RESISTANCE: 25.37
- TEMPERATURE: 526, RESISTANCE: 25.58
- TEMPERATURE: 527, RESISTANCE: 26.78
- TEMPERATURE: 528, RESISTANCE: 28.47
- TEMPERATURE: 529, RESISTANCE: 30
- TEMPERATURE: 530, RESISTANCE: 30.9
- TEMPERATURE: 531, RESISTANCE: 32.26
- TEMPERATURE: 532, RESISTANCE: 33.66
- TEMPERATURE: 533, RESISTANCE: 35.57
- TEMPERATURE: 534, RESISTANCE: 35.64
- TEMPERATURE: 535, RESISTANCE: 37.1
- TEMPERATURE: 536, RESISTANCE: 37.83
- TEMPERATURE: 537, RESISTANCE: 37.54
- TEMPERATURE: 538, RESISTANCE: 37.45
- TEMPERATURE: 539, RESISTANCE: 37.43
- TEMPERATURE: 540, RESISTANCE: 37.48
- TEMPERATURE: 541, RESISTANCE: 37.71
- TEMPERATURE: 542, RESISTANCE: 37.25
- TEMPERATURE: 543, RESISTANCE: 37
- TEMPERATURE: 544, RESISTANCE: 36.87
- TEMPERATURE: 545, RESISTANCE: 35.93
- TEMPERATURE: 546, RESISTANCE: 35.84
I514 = 14.5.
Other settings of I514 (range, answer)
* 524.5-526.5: 25.5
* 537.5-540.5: 37.5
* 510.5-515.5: 14.1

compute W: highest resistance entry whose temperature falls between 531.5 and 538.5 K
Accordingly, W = 37.83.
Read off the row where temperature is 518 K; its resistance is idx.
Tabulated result 17.77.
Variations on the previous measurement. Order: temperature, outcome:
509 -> 12.5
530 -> 30.9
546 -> 35.84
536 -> 37.83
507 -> 12.7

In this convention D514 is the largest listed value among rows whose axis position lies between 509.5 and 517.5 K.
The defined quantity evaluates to 16.55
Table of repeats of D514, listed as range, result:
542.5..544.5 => 37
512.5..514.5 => 15.32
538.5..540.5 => 37.48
